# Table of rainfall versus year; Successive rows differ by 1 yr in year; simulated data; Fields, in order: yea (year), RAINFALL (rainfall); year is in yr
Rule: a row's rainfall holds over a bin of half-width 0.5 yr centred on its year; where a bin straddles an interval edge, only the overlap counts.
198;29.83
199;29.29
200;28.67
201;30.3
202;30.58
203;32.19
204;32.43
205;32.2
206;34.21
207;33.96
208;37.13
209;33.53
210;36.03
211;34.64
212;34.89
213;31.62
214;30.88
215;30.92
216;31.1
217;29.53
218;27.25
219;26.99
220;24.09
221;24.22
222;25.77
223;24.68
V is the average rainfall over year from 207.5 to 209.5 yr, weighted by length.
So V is 35.3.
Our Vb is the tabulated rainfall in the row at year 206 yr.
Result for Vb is 34.21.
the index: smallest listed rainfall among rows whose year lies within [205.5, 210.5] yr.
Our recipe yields 33.53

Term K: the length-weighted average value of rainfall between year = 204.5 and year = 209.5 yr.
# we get 34.2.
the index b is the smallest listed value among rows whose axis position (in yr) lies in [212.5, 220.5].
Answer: 24.09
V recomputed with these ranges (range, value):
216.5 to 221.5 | 26.4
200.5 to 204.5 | 31.4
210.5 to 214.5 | 33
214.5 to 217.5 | 30.5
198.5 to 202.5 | 29.7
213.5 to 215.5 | 30.9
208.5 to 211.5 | 34.7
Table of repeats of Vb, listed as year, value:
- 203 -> 32.19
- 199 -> 29.29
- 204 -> 32.43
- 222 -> 25.77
